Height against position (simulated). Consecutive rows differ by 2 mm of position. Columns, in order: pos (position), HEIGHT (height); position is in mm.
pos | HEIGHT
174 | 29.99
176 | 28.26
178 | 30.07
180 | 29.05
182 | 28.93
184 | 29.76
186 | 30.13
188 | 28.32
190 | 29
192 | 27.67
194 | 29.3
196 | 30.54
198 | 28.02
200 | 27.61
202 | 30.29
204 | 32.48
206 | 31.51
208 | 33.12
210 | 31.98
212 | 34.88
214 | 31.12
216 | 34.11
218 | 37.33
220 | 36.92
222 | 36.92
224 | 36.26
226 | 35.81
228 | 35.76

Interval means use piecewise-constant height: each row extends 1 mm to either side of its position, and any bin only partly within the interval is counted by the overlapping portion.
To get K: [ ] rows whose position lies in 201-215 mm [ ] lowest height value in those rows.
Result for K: 30.29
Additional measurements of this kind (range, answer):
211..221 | 31.12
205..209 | 31.51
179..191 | 28.32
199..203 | 27.61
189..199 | 27.67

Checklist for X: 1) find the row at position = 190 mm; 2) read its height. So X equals 29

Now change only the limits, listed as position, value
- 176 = 28.26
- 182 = 28.93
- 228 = 35.76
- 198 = 28.02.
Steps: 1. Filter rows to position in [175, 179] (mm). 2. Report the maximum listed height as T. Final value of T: 30.07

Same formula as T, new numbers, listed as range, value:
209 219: 37.33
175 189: 30.13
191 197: 30.54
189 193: 29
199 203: 30.29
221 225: 36.92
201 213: 34.88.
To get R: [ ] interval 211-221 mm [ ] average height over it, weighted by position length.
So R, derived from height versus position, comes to 34.9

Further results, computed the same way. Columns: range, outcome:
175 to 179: 29.2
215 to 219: 35.7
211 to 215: 33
